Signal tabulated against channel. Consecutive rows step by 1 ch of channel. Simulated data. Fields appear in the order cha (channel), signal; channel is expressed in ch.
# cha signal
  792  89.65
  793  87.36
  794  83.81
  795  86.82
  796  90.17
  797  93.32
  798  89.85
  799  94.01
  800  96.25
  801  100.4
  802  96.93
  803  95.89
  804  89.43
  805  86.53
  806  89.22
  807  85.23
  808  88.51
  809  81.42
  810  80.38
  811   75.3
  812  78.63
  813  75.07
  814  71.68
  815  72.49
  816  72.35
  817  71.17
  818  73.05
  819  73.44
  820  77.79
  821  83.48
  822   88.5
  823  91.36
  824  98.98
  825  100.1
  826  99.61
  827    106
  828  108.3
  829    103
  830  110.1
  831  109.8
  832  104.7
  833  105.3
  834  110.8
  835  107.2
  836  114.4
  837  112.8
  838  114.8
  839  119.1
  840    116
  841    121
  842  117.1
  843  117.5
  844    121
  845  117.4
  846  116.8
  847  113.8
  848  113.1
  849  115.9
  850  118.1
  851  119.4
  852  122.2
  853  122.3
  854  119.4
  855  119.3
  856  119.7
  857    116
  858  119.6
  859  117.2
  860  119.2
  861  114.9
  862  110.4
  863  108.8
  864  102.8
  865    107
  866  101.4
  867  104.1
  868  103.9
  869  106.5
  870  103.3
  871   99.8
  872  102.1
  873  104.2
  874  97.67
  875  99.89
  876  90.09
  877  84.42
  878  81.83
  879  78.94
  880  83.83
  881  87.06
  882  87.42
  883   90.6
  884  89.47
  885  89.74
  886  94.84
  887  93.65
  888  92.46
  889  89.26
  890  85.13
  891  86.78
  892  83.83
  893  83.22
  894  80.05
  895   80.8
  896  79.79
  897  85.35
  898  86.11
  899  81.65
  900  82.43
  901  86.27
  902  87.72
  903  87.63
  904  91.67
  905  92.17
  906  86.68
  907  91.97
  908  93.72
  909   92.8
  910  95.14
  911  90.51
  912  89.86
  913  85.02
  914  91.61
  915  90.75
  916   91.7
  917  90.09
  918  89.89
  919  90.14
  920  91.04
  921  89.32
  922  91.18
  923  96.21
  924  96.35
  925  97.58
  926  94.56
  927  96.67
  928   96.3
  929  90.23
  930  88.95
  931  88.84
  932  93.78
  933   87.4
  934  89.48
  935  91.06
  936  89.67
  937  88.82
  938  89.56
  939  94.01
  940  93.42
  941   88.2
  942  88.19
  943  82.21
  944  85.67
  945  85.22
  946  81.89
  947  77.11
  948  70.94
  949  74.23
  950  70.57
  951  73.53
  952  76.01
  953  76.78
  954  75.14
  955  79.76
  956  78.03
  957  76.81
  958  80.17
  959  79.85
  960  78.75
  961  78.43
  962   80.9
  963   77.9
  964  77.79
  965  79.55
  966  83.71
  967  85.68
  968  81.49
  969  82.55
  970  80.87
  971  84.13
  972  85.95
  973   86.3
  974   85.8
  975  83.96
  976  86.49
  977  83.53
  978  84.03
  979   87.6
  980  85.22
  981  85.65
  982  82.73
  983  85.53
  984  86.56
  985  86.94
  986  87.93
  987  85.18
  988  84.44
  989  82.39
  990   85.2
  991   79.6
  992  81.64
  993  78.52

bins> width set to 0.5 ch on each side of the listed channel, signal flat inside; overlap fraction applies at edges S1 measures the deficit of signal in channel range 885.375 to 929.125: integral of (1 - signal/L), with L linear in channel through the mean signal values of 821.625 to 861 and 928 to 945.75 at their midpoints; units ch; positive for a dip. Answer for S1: 3.05 ch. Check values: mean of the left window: 113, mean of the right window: 89.2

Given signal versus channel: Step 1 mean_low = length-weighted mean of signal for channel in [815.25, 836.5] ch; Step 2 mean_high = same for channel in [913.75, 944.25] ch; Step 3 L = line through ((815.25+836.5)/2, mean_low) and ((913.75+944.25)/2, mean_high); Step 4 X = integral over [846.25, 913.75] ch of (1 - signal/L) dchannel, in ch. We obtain -3.2 ch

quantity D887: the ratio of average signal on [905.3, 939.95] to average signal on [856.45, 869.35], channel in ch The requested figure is 0.8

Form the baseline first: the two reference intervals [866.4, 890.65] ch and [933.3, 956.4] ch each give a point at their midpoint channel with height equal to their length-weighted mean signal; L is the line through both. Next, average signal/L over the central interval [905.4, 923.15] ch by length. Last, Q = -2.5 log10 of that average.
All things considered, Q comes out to -0.04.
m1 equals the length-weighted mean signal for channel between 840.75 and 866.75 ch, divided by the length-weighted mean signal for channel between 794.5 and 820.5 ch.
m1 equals 1.4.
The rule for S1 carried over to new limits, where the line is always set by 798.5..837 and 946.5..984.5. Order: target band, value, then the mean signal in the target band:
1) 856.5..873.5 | -3.90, 108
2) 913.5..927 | -1.35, 92.5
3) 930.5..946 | -1.13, 88.8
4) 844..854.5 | -3.39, 118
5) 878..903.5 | 0.04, 86.1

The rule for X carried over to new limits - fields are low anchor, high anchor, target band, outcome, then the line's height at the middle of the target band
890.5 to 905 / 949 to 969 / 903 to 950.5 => -4.3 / 81.8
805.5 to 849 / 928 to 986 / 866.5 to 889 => -0.3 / 92.4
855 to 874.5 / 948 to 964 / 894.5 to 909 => 1.3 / 95.8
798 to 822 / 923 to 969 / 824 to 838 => -4.0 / 83.4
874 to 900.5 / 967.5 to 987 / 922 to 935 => -1.1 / 85.9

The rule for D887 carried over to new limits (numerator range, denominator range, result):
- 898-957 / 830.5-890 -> 0.82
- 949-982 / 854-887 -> 0.80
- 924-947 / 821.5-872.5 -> 0.81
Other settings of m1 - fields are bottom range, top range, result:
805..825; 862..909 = 1.13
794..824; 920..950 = 1.05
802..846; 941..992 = 0.85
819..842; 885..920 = 0.85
